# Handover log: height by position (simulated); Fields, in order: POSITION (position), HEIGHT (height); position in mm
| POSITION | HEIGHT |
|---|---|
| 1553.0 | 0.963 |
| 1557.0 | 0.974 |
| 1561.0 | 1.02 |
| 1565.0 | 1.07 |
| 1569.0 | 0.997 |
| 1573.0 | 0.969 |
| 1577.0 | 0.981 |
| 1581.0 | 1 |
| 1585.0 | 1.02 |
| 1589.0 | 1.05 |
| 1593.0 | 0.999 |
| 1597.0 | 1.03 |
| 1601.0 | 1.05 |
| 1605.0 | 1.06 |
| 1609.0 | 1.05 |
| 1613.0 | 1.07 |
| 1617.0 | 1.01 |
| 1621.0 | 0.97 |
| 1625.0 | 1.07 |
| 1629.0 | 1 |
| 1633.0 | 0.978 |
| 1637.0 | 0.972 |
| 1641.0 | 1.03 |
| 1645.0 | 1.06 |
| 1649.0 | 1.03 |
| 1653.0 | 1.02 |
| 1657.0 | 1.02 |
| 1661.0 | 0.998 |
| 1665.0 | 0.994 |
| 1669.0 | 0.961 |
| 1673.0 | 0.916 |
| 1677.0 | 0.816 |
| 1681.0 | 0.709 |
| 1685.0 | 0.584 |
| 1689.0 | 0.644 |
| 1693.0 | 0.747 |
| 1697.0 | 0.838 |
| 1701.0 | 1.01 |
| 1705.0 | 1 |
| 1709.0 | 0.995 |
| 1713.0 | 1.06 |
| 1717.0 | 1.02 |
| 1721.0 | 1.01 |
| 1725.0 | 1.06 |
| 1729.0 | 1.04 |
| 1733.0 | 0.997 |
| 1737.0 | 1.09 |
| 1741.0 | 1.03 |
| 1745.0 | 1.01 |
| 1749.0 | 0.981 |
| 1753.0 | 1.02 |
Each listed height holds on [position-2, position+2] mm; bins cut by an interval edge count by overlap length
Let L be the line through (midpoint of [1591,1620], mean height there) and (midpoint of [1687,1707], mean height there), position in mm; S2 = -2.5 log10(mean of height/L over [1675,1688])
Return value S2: 0.25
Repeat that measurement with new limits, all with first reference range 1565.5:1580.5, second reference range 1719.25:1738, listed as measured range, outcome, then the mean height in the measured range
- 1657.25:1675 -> 0.051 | 0.972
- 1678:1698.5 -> 0.405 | 0.707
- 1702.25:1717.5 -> 0.014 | 1.02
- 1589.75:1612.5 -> -0.042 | 1.04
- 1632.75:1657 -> -0.005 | 1.02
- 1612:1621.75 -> -0.013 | 1.02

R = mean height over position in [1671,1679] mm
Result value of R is 0.866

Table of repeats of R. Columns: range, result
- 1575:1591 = 1.01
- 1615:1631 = 1.01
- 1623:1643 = 1.01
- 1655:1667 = 1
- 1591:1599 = 1.01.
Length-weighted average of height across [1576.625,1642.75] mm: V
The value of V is 1.02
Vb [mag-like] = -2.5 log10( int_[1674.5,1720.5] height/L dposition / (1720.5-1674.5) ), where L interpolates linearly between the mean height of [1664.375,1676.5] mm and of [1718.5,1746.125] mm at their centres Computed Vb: 0.14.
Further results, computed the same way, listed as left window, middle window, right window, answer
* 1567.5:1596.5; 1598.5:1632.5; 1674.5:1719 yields -0.078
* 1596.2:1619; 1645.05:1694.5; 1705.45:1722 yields 0.174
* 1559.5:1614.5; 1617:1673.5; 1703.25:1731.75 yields 0.023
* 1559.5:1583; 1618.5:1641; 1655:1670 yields -0.002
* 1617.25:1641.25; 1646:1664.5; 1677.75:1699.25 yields -0.164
